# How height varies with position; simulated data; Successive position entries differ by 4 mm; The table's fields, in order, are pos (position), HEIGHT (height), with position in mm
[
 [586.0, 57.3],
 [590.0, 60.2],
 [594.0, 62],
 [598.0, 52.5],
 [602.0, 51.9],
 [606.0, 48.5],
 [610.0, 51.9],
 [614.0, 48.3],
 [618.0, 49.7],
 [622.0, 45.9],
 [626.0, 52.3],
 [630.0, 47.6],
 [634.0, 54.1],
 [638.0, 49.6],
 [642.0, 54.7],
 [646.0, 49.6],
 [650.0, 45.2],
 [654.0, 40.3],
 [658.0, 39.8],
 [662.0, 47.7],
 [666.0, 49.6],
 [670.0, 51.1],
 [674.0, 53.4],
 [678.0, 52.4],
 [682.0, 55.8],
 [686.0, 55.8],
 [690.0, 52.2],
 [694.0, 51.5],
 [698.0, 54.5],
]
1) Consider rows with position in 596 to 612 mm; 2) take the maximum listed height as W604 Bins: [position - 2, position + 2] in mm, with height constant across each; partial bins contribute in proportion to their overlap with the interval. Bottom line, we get 52.5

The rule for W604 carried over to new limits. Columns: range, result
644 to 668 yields 49.6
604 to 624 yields 51.9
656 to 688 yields 55.8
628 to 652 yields 54.7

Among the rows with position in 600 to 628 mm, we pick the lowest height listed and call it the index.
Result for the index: 45.9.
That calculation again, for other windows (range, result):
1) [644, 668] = 39.8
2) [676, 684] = 52.4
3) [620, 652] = 45.2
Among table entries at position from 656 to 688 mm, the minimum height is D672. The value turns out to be 39.8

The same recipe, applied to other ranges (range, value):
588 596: 60.2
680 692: 52.2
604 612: 48.5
